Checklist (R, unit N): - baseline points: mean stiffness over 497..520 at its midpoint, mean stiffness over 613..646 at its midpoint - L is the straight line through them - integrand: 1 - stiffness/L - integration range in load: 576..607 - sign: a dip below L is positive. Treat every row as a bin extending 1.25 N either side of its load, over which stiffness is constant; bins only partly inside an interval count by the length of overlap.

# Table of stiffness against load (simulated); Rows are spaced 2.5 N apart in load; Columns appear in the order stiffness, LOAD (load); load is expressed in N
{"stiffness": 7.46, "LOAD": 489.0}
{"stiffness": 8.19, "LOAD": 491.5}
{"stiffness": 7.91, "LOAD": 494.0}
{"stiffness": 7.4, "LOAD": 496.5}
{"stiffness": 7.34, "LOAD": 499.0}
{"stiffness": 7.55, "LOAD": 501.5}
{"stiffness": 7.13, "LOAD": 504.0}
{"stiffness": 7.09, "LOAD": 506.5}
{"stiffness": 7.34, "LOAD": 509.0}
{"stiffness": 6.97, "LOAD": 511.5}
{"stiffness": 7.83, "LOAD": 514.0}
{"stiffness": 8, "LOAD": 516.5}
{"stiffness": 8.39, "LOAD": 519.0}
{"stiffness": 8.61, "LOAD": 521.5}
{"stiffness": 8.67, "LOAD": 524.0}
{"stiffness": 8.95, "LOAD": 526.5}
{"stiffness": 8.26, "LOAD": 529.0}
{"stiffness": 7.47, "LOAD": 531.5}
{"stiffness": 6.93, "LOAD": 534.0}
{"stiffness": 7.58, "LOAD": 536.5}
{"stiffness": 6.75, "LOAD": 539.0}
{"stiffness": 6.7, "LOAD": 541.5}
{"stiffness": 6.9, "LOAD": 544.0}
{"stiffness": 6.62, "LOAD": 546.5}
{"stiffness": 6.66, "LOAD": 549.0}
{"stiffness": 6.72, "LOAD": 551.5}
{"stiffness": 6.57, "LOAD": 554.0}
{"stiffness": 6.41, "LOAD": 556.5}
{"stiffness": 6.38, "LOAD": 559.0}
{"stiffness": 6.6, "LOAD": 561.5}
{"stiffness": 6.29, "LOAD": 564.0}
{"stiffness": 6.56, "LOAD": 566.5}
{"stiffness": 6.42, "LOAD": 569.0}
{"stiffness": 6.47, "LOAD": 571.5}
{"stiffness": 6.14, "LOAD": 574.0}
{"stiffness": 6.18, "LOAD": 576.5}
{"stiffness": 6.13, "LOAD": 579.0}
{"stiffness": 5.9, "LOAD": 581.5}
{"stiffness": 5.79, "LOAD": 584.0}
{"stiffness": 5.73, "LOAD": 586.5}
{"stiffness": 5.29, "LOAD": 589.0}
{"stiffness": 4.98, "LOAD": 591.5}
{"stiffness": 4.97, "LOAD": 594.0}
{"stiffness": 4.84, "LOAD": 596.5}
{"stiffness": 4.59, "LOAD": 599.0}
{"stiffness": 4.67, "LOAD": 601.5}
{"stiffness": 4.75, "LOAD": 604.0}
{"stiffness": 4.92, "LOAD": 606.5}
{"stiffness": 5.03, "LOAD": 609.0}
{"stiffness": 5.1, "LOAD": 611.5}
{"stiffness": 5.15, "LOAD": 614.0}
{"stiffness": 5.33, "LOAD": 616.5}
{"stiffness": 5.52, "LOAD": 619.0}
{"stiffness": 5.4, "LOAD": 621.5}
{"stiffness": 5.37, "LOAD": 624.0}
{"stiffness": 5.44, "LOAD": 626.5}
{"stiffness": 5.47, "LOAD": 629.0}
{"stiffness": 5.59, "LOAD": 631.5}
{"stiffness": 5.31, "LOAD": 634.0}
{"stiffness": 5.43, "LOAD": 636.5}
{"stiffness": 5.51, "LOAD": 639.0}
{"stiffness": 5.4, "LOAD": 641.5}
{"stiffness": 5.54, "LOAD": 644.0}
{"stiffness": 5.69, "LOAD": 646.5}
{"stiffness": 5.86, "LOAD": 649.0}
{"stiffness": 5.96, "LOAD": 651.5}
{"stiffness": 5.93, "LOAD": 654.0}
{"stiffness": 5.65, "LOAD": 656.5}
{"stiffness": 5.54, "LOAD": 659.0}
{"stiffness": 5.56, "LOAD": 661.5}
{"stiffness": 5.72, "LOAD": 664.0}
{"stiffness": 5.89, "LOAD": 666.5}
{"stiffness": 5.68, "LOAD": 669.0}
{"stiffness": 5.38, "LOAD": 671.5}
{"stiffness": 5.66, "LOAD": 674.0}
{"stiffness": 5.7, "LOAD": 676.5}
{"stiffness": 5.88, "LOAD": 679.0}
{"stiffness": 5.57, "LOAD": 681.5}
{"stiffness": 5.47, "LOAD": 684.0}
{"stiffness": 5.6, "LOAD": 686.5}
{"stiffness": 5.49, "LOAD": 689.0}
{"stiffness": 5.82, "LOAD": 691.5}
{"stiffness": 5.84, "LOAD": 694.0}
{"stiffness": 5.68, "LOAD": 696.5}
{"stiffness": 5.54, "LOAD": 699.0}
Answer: 4.2 N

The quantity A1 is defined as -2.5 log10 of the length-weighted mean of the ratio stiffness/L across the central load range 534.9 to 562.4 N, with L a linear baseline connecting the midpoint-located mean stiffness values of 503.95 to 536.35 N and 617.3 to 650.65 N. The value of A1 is 0.08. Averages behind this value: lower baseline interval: 7.84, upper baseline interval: 5.51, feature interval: 6.72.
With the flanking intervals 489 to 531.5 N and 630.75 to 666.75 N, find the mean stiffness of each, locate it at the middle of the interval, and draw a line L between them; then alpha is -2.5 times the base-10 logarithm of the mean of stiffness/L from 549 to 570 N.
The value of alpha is 0.087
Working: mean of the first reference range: 7.83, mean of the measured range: 6.5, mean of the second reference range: 5.63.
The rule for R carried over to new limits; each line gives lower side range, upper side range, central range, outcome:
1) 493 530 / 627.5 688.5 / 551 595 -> 5.28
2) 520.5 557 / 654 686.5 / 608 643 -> 4.80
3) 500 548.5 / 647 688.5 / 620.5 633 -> 1.54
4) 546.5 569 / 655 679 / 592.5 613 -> 4.33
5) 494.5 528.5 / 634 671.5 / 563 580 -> 1.41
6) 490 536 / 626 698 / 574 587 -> 1.58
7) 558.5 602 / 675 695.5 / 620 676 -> 1.17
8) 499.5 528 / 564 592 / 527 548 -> -0.09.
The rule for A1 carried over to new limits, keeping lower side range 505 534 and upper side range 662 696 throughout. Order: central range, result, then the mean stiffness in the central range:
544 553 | 0.12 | 6.7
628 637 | 0.16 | 5.45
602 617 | 0.31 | 5.01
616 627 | 0.19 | 5.42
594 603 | 0.39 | 4.74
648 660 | 0.04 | 5.79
